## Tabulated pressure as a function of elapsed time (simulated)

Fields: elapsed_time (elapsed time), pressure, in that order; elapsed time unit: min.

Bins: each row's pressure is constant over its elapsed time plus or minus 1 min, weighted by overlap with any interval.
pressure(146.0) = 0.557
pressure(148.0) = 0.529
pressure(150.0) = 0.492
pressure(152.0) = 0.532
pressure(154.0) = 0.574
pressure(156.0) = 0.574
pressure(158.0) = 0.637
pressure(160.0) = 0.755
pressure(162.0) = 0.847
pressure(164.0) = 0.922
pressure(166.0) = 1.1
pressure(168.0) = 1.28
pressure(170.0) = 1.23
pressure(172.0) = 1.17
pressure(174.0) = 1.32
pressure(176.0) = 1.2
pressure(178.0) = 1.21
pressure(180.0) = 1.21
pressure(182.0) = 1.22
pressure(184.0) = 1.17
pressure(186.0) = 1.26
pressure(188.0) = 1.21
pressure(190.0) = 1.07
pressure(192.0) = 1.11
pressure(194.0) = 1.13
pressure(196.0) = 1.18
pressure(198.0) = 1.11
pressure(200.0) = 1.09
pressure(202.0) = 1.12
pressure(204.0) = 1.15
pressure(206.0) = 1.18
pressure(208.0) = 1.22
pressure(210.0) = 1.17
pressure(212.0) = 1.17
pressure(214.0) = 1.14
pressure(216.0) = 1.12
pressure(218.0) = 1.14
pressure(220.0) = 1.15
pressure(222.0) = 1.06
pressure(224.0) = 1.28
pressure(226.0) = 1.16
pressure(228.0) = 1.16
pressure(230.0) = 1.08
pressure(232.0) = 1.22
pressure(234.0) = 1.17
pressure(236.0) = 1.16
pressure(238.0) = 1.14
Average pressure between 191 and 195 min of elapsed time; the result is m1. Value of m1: 1.12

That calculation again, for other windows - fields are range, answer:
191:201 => 1.12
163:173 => 1.14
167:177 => 1.24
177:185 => 1.2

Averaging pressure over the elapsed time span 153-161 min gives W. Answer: 0.635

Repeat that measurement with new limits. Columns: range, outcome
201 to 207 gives 1.15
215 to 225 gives 1.15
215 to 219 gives 1.13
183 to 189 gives 1.21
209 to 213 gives 1.17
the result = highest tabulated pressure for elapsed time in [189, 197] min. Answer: 1.18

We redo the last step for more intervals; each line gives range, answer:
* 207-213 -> 1.22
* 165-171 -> 1.28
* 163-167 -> 1.1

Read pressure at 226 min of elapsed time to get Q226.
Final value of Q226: 1.16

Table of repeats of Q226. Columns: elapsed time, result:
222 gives 1.06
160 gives 0.755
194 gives 1.13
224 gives 1.28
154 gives 0.574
